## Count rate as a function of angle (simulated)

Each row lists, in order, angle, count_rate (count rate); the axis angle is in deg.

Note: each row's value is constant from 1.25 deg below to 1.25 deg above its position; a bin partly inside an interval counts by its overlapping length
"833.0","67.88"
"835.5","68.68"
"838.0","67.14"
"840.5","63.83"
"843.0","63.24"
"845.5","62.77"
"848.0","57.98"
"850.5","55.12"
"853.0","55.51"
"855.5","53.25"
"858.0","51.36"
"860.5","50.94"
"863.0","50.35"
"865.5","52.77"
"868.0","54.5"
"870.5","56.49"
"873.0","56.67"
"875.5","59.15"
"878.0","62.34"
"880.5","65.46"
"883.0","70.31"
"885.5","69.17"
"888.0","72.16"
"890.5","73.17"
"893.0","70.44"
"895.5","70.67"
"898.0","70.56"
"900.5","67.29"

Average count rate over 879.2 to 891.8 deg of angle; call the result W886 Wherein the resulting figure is 70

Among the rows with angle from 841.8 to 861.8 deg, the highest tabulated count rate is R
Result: 63.24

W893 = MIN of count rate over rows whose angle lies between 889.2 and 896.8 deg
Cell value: 70.44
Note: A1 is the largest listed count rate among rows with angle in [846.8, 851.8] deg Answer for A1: 57.98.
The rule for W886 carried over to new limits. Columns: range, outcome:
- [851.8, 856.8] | 54.3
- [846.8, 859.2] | 54.6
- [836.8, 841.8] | 65.4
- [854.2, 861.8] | 51.9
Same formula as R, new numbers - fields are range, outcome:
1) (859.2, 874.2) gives 56.67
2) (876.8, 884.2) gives 70.31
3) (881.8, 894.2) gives 73.17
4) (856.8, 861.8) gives 51.36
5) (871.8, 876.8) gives 59.15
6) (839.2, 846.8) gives 63.83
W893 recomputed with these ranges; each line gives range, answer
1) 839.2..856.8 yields 53.25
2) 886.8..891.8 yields 72.16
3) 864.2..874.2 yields 52.77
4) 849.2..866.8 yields 50.35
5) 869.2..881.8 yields 56.49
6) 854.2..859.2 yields 51.36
